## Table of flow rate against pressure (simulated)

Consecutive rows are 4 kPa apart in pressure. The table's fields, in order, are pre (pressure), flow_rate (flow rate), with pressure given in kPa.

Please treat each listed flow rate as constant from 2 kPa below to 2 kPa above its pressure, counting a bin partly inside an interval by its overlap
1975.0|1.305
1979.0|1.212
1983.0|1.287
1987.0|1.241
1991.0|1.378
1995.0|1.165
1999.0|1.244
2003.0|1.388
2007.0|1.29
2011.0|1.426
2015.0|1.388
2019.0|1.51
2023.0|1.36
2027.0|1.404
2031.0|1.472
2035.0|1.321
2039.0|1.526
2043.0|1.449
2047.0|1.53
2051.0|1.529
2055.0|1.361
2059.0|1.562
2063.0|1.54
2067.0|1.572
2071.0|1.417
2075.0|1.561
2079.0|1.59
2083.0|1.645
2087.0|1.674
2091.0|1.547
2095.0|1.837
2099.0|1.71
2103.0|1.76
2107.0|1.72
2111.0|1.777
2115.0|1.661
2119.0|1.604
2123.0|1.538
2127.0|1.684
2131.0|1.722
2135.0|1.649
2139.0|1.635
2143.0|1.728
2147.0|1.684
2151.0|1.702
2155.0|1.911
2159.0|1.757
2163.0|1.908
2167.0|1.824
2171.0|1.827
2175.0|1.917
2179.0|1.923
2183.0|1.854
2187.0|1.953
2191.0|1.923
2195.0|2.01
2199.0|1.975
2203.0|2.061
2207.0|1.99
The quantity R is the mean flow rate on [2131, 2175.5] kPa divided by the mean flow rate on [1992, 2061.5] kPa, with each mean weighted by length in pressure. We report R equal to 1.26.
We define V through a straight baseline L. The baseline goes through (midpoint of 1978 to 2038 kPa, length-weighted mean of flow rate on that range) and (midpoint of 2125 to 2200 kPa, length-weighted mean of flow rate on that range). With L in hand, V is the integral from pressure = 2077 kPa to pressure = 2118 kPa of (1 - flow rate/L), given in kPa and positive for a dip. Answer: -1.80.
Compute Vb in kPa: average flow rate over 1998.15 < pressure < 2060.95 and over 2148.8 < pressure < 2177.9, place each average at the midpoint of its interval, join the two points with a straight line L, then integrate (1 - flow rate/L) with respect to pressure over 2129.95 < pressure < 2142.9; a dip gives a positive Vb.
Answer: 0.6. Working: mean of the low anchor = 1.43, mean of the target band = 1.67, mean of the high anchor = 1.84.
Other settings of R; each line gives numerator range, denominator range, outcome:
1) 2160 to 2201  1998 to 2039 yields 1.37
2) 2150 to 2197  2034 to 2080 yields 1.25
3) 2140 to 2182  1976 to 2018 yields 1.39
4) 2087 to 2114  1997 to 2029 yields 1.25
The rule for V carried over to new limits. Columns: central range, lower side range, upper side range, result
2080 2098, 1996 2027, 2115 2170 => -1.1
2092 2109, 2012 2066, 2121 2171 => -1.4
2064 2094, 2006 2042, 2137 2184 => -0.1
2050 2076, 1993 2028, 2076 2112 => 1.0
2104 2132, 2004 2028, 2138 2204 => 0.4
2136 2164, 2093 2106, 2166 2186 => 1.3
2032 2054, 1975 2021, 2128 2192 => -0.2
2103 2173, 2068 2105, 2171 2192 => 2.2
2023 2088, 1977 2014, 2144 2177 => -0.8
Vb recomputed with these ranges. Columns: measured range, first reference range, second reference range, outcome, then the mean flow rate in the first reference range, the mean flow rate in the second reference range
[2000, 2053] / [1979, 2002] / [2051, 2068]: -1.4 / 1.26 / 1.51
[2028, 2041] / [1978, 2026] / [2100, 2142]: -0.1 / 1.33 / 1.68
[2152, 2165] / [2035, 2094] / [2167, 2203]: -0.1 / 1.53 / 1.92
